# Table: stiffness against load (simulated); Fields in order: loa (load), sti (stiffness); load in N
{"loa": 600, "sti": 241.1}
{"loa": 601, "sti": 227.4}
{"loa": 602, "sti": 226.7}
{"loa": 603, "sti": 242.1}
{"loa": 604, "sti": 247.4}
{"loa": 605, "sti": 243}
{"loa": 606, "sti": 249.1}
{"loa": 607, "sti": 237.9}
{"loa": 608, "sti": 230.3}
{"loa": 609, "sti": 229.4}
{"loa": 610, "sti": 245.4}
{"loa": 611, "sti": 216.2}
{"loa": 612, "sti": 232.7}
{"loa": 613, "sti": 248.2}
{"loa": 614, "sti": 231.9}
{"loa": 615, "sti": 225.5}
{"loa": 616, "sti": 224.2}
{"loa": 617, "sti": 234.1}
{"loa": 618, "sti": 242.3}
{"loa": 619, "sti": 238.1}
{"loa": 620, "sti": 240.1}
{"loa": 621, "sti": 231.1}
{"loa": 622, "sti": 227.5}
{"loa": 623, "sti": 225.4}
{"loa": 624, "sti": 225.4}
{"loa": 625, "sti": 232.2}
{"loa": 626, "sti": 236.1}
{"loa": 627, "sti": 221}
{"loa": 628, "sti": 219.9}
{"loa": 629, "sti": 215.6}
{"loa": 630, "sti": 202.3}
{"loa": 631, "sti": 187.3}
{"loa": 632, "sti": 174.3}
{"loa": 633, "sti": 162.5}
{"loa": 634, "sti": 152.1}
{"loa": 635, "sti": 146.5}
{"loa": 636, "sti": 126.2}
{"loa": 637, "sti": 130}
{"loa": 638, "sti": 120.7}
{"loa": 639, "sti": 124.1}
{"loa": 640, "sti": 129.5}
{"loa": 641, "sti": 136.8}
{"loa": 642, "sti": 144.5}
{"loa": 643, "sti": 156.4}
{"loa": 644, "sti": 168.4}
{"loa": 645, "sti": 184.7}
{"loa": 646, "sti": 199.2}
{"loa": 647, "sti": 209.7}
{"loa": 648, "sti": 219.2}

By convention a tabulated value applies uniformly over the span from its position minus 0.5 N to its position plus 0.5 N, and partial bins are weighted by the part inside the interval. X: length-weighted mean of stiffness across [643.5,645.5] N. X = 177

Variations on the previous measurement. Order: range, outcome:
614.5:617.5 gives 228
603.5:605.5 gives 245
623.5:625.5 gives 229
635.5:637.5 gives 128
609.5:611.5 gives 231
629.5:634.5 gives 176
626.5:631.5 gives 209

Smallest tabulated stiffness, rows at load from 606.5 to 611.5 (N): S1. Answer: 216.2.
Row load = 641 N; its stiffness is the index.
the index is 136.8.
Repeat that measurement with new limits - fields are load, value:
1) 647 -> 209.7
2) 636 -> 126.2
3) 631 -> 187.3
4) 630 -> 202.3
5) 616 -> 224.2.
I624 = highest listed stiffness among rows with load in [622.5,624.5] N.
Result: 225.4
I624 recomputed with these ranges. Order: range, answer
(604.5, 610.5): 249.1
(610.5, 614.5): 248.2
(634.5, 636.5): 146.5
